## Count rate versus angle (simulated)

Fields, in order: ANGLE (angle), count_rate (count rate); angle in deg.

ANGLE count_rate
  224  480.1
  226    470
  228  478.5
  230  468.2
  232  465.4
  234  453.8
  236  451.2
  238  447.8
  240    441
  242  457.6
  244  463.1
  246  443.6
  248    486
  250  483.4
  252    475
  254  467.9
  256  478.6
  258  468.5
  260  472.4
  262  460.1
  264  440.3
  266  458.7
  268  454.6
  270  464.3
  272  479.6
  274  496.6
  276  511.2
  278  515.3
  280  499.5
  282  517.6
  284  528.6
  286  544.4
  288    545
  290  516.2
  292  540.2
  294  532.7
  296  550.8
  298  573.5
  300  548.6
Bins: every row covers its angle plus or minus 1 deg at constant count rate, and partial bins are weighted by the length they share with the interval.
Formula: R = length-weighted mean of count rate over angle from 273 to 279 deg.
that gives 508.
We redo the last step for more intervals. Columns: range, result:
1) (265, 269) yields 457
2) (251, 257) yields 474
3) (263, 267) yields 450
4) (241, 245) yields 460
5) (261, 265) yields 450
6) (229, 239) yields 457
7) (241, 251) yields 467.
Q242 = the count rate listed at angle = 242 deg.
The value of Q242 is 457.6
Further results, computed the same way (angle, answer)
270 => 464.3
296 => 550.8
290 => 516.2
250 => 483.4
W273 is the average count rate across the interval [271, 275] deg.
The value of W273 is 488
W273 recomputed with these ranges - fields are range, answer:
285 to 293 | 536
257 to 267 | 460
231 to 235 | 460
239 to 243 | 449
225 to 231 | 472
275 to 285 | 514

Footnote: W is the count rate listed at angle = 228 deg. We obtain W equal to 478.5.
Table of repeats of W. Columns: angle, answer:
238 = 447.8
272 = 479.6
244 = 463.1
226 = 470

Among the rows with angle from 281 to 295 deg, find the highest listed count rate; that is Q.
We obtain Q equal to 545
